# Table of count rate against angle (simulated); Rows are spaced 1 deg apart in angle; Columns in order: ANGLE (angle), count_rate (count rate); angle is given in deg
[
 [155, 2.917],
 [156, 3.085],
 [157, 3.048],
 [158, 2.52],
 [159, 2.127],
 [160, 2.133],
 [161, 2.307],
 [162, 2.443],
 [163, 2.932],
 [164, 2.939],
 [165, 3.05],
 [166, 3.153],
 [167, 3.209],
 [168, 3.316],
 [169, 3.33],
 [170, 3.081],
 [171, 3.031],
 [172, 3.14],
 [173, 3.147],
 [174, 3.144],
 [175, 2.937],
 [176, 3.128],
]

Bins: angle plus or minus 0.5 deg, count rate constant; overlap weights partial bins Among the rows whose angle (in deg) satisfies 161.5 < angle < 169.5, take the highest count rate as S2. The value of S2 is 3.33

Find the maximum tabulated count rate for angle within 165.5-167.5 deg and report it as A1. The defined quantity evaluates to 3.209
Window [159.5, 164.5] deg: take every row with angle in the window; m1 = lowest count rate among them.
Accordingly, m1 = 2.133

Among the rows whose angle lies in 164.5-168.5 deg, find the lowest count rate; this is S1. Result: 3.05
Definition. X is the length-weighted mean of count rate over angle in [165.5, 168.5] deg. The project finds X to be 3.23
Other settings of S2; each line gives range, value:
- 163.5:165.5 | 3.05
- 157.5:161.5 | 2.52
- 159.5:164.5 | 2.939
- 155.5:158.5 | 3.085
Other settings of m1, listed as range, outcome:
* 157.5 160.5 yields 2.127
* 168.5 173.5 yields 3.031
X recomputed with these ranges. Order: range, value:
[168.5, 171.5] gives 3.15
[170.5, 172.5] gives 3.09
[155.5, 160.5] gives 2.58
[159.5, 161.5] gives 2.22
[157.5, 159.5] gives 2.32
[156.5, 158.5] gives 2.78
